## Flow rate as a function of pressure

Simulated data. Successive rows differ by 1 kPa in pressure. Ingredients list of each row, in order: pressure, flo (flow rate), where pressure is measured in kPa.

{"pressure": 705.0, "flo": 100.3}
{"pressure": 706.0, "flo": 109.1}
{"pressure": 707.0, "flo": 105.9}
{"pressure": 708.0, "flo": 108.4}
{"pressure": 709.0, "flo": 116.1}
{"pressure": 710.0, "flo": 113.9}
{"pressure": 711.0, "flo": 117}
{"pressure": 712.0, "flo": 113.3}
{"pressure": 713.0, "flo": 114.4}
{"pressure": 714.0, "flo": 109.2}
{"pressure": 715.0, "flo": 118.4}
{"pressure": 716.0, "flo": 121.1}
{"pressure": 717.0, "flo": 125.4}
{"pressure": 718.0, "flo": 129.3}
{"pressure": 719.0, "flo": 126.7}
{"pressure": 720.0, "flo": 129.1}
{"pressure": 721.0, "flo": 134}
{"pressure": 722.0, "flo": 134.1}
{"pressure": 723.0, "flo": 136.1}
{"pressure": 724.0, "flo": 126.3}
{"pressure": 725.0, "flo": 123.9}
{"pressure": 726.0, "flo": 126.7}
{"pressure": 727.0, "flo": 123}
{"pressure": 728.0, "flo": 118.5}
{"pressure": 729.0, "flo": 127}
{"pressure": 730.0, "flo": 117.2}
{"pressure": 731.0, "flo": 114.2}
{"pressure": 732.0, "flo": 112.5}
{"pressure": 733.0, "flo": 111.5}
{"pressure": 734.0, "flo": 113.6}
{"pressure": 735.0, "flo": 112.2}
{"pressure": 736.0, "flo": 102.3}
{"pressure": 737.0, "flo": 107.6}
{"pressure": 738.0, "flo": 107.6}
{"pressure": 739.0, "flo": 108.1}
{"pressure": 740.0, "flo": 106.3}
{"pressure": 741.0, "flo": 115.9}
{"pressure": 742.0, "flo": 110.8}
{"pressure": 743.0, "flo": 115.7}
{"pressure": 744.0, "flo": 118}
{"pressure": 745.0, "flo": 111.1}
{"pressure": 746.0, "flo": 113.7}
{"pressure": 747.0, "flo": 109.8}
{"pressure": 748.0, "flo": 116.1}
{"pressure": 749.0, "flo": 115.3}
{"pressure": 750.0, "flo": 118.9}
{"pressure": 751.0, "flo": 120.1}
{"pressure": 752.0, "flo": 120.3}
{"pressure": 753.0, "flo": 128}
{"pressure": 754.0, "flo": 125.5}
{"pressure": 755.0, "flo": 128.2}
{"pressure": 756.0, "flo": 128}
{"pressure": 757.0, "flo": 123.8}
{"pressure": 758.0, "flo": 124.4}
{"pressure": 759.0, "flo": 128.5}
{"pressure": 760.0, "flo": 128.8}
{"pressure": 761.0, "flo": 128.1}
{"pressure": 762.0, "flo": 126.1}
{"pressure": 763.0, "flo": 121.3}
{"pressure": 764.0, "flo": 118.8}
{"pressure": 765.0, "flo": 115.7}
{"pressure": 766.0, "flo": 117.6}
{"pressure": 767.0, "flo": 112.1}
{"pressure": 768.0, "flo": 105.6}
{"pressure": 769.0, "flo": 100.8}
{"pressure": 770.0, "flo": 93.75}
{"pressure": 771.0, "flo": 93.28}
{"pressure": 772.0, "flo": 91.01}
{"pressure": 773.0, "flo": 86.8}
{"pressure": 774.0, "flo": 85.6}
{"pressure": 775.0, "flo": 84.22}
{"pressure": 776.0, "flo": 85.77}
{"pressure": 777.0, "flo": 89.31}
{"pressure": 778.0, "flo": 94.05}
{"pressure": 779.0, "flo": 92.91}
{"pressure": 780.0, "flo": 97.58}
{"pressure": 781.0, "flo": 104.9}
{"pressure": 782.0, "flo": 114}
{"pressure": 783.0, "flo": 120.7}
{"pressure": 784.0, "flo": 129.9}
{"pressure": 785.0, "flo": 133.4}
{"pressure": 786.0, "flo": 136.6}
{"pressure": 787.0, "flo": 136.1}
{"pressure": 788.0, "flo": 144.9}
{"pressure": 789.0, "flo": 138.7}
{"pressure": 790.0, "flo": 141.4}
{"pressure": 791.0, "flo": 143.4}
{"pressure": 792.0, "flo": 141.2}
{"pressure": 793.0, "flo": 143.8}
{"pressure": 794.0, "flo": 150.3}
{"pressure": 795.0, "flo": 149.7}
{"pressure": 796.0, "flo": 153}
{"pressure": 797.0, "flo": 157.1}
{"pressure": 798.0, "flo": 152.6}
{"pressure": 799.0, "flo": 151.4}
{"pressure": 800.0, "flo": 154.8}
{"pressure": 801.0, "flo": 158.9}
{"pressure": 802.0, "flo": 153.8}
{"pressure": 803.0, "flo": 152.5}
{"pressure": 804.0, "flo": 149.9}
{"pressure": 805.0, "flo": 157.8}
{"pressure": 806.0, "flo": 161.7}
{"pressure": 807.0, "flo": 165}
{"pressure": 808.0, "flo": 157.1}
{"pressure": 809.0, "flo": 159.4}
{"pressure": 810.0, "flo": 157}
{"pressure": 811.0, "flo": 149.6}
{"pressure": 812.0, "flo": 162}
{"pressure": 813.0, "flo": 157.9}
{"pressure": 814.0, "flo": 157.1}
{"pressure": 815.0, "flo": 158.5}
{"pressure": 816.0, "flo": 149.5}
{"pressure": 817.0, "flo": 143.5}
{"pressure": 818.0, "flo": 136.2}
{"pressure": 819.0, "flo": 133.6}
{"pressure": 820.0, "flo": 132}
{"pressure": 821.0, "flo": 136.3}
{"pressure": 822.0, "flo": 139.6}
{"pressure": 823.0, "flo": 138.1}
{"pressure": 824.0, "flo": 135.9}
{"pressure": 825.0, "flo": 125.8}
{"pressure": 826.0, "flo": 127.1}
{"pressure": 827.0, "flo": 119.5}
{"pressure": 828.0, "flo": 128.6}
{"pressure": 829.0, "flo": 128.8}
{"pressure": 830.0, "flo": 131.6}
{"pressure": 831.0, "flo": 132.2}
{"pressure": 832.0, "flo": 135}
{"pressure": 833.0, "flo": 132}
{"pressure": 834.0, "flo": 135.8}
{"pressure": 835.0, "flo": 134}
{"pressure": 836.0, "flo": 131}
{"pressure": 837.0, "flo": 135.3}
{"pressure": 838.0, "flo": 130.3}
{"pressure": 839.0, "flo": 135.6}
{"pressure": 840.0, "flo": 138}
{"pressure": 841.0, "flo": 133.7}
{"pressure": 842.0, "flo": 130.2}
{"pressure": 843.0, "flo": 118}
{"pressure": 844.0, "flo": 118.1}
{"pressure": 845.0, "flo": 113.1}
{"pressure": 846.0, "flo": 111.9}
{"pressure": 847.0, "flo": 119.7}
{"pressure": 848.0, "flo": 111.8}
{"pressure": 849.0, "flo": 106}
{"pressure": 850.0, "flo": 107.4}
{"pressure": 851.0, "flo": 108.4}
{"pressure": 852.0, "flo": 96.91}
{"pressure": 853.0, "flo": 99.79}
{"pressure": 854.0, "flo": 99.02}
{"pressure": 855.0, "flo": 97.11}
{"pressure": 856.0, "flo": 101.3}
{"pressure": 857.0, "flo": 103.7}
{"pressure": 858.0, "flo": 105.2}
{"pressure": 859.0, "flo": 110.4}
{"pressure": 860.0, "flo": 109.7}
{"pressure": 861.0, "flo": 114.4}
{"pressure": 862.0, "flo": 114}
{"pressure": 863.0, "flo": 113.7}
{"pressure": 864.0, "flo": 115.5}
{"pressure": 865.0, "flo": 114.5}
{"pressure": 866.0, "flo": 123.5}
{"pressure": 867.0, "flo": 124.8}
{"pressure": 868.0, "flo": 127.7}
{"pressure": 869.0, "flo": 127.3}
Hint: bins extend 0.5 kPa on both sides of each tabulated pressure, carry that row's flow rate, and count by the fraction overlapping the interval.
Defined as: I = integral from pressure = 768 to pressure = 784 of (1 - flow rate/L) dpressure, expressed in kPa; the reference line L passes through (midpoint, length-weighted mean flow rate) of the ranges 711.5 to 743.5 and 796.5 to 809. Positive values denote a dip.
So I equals 5.1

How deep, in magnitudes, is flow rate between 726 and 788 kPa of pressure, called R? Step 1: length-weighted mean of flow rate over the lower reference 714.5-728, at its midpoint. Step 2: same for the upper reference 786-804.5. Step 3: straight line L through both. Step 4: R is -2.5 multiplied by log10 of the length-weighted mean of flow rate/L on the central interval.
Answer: 0.204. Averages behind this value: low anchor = 127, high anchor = 148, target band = 113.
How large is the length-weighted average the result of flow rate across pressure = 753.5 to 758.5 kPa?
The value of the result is 126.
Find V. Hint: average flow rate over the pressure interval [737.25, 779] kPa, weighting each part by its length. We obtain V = 111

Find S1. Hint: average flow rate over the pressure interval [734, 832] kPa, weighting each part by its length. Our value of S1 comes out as 128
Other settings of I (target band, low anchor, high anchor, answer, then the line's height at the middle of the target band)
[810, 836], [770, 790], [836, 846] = -3.6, 122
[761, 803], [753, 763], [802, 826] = 4.1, 136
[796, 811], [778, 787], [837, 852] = -4.9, 117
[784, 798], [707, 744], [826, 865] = -3.0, 118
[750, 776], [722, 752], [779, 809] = 3.0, 128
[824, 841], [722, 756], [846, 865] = -3.4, 110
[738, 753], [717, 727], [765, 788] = 0.6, 119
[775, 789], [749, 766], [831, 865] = 0.9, 122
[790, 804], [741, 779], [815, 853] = -3.6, 120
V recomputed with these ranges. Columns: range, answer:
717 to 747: 118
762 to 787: 106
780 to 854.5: 136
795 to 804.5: 154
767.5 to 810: 129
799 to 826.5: 149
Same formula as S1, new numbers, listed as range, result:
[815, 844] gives 133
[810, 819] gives 151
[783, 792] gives 137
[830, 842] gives 134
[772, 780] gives 89.1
